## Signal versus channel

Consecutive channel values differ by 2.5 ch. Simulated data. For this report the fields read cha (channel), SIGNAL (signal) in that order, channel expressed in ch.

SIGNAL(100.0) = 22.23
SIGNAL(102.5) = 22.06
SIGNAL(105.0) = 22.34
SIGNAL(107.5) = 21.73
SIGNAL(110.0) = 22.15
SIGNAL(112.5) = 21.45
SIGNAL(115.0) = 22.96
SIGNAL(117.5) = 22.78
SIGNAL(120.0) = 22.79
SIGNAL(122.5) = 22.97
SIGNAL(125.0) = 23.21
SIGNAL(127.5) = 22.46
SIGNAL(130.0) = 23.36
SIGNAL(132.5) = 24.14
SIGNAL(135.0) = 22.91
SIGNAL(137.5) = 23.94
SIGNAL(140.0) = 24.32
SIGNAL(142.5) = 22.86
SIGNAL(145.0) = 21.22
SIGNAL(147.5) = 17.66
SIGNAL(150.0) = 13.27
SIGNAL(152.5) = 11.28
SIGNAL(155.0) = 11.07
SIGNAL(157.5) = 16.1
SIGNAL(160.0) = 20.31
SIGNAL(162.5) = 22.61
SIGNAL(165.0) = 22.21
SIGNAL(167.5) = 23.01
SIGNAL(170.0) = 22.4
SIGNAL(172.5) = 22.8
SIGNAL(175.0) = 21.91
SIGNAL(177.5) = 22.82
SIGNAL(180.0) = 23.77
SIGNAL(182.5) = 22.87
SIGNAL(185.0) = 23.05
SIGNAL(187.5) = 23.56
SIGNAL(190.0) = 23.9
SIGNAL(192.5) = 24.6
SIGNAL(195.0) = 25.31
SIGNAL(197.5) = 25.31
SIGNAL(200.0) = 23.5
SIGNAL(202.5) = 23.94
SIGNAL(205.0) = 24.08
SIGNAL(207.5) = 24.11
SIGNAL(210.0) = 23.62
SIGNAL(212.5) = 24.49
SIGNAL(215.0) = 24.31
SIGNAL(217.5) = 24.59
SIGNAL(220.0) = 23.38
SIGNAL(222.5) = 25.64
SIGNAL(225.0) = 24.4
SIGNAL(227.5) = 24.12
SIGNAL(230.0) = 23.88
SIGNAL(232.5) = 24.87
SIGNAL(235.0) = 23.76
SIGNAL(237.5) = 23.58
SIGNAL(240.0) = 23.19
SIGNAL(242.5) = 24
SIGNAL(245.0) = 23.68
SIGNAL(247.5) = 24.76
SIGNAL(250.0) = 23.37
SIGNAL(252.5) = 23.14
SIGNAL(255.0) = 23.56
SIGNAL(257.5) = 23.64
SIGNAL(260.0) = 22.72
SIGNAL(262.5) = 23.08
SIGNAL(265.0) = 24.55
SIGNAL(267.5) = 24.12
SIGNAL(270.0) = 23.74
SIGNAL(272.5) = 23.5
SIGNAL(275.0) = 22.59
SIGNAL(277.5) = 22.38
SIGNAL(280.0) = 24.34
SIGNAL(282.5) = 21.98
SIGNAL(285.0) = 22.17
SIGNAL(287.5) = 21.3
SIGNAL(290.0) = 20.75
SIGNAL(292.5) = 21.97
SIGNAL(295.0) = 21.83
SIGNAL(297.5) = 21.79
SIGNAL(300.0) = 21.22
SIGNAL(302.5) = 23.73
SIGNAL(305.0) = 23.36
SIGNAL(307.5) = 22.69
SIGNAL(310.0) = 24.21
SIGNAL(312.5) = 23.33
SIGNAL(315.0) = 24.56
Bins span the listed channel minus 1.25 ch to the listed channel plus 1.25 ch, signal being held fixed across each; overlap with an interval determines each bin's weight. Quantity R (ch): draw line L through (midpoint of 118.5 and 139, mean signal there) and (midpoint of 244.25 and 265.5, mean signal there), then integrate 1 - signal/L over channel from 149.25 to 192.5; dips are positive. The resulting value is 5.1 ch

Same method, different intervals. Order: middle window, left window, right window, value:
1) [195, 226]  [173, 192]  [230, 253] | -1.1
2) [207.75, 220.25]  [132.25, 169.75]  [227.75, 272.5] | -1.0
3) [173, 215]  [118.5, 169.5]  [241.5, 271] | -3.5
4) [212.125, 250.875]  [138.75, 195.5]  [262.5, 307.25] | -4.0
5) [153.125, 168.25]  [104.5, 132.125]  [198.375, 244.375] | 2.9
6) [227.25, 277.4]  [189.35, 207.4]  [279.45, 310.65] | -0.9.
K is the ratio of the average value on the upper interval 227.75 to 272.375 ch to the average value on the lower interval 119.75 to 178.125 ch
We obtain 1.14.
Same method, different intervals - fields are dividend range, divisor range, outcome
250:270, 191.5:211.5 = 0.97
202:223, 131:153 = 1.18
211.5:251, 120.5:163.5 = 1.19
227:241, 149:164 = 1.50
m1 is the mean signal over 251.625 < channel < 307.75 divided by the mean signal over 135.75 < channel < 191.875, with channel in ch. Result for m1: 1.09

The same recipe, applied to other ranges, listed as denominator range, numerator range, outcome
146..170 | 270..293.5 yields 1.26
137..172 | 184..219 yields 1.24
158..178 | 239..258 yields 1.08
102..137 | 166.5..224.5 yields 1.05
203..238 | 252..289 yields 0.95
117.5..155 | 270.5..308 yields 1.07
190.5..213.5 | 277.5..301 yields 0.90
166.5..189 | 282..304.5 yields 0.96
